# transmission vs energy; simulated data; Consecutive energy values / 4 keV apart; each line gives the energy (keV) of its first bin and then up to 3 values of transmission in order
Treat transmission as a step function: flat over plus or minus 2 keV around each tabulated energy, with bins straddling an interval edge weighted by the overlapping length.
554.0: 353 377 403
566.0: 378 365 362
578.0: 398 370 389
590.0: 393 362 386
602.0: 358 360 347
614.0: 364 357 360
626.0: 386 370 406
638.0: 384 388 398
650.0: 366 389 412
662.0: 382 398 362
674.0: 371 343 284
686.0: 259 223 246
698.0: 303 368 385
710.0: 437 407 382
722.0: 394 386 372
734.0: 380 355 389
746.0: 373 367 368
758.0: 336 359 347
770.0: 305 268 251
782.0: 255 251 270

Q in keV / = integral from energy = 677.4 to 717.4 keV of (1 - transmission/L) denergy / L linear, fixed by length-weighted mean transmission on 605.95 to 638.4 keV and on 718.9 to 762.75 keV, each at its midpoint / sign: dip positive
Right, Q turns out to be 4.8 keV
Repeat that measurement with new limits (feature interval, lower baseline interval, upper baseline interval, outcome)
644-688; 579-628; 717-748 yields 1.62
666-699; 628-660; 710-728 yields 7.42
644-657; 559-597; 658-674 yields -0.12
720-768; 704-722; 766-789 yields -4.27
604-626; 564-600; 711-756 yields 1.07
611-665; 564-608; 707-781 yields -1.76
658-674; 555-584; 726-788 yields -1.27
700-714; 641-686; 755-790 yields -2.46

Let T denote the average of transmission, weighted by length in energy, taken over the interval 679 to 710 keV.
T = 306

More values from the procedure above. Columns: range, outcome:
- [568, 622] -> 370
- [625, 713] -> 358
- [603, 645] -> 372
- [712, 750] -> 381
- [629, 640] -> 388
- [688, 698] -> 248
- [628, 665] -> 389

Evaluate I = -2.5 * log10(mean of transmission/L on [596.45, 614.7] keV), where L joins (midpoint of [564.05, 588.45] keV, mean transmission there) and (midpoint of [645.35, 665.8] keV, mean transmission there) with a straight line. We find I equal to 0.06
